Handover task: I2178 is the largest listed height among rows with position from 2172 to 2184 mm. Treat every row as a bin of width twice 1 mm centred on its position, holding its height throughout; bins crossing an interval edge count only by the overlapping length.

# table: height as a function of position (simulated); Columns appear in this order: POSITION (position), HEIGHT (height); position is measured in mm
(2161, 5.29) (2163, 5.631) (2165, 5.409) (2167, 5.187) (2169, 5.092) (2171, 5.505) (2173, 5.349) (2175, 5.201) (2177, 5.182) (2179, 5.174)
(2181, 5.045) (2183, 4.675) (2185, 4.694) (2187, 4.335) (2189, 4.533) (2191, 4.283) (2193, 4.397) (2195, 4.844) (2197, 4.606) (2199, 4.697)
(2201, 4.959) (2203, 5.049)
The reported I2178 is 5.349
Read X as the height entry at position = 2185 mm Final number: 4.694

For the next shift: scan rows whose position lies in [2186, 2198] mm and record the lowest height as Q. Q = 4.283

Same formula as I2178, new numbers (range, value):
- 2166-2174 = 5.505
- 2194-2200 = 4.844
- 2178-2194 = 5.174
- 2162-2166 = 5.631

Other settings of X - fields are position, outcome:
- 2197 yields 4.606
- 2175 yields 5.201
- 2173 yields 5.349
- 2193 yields 4.397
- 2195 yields 4.844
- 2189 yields 4.533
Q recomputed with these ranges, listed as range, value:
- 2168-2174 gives 5.092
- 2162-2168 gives 5.187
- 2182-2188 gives 4.335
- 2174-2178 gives 5.182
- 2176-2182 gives 5.045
